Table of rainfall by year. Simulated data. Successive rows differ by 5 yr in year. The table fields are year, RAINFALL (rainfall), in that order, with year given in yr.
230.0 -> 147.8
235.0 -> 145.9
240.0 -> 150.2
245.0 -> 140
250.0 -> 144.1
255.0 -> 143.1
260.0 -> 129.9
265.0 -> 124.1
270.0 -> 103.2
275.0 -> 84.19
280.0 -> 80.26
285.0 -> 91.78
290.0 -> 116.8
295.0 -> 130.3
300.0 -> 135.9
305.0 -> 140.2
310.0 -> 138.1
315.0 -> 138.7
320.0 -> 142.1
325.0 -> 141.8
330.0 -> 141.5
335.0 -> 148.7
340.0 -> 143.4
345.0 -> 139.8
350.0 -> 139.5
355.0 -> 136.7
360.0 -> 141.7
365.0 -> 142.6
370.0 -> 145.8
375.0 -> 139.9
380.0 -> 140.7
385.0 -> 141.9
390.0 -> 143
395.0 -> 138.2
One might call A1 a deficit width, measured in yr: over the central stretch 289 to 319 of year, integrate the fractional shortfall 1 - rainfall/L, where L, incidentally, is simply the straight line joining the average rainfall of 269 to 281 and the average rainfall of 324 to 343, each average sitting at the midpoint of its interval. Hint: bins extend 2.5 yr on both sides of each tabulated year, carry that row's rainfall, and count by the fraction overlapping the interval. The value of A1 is -4.9 yr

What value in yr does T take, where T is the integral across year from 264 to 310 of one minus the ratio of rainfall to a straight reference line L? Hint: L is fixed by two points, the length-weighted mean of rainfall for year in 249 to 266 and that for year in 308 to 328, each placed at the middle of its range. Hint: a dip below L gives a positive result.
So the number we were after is 8.4 yr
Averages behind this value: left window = 136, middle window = 113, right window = 140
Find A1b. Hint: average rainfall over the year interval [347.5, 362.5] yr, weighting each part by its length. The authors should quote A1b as 139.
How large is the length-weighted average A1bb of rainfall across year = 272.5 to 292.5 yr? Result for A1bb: 93.3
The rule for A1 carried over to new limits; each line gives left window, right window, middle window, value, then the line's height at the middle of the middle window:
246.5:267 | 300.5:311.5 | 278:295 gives 4.4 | 138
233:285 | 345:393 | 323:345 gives -1.3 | 135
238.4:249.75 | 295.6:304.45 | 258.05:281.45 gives 6.0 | 140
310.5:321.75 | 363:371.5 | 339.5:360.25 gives 0.4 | 143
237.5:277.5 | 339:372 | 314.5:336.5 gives -0.9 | 137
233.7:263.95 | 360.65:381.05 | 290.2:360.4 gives 1.4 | 142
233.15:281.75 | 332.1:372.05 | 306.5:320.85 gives -0.4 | 135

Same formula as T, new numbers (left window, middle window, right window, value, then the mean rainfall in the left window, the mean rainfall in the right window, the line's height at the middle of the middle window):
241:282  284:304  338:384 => 0.8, 120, 141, 127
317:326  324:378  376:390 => -0.1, 142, 141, 142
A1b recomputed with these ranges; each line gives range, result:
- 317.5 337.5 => 144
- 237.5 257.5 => 144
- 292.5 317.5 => 137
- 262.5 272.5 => 114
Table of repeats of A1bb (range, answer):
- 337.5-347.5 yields 142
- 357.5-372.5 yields 143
